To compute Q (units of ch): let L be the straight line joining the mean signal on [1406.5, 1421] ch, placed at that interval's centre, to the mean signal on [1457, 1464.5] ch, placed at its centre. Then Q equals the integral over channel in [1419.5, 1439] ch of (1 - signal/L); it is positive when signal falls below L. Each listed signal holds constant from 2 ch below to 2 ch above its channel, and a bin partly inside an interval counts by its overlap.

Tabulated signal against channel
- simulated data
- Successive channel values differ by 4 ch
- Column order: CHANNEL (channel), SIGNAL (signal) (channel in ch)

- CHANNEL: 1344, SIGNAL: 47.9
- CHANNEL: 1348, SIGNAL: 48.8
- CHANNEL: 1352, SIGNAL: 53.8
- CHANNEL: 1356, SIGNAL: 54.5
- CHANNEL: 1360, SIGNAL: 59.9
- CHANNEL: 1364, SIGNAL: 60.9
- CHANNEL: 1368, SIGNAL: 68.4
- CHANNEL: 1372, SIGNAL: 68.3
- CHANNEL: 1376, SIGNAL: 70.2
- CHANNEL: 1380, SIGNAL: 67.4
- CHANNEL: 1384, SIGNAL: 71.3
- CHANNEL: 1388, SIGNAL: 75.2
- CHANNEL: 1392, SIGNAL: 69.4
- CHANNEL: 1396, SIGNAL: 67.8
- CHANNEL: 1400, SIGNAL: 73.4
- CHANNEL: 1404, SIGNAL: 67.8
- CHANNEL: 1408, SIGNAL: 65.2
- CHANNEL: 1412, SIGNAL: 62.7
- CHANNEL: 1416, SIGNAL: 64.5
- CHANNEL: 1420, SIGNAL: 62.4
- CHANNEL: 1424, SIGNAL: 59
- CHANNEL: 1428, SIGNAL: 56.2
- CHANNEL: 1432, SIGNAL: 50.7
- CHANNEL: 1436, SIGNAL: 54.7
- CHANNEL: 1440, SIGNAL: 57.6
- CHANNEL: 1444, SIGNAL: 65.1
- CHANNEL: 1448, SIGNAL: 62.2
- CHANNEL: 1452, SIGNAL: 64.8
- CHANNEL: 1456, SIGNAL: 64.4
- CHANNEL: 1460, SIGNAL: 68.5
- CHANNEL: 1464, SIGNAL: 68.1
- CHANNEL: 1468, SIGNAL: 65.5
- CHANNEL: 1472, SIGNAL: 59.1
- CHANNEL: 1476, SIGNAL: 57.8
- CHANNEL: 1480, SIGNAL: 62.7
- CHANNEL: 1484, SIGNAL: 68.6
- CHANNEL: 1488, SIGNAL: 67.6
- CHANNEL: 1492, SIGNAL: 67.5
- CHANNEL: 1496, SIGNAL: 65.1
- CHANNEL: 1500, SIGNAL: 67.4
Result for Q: 2.7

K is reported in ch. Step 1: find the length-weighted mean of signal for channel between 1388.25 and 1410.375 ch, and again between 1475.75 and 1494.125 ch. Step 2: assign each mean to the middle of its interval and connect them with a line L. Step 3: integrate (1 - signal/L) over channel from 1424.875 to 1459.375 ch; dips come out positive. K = 3.8 ch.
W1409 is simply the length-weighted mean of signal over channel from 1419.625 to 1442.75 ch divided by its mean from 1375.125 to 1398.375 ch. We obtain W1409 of 0.81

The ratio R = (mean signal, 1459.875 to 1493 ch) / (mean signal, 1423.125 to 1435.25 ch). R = 1.18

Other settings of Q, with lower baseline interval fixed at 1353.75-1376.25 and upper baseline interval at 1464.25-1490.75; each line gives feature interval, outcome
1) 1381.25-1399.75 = -2.3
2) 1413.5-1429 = 0.6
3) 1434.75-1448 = 0.8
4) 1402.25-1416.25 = -0.4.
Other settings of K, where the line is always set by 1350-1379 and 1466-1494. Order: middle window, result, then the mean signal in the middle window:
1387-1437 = -0.48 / 63.7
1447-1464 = -0.46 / 65.5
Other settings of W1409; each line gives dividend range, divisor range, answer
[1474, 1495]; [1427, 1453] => 1.11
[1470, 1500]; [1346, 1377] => 1.07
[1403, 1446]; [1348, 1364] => 1.08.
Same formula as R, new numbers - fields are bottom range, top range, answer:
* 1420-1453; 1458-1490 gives 1.10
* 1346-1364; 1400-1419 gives 1.20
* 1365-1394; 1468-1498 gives 0.92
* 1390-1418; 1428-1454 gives 0.88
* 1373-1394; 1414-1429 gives 0.86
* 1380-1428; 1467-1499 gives 0.96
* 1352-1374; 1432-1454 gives 0.97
